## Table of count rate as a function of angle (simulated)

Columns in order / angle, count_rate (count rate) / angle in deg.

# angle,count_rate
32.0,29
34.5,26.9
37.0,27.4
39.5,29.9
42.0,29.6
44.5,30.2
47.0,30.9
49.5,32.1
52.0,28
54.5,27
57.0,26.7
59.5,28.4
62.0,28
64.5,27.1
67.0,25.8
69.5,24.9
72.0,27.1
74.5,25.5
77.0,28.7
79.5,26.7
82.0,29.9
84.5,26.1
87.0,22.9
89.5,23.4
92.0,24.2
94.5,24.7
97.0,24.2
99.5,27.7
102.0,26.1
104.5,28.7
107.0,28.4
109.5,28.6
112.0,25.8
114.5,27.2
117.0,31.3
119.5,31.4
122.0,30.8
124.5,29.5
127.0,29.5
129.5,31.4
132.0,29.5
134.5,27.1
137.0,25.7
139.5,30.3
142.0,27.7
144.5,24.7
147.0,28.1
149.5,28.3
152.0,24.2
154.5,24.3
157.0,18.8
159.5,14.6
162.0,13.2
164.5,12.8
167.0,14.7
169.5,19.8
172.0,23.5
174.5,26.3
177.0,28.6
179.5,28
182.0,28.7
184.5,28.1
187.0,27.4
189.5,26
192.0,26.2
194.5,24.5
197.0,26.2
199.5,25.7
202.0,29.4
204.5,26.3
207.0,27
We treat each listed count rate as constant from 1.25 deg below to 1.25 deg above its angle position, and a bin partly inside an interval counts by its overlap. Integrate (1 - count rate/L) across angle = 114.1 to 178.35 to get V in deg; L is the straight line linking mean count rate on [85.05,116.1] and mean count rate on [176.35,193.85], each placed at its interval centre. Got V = 3.9 deg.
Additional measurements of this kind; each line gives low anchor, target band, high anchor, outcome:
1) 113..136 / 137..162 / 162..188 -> 2.42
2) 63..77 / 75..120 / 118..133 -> 2.29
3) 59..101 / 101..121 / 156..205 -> -2.52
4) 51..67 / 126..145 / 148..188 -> -3.43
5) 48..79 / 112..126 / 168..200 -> -1.50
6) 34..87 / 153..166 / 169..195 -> 4.77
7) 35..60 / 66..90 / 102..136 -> 2.33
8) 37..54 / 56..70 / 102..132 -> 1.28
